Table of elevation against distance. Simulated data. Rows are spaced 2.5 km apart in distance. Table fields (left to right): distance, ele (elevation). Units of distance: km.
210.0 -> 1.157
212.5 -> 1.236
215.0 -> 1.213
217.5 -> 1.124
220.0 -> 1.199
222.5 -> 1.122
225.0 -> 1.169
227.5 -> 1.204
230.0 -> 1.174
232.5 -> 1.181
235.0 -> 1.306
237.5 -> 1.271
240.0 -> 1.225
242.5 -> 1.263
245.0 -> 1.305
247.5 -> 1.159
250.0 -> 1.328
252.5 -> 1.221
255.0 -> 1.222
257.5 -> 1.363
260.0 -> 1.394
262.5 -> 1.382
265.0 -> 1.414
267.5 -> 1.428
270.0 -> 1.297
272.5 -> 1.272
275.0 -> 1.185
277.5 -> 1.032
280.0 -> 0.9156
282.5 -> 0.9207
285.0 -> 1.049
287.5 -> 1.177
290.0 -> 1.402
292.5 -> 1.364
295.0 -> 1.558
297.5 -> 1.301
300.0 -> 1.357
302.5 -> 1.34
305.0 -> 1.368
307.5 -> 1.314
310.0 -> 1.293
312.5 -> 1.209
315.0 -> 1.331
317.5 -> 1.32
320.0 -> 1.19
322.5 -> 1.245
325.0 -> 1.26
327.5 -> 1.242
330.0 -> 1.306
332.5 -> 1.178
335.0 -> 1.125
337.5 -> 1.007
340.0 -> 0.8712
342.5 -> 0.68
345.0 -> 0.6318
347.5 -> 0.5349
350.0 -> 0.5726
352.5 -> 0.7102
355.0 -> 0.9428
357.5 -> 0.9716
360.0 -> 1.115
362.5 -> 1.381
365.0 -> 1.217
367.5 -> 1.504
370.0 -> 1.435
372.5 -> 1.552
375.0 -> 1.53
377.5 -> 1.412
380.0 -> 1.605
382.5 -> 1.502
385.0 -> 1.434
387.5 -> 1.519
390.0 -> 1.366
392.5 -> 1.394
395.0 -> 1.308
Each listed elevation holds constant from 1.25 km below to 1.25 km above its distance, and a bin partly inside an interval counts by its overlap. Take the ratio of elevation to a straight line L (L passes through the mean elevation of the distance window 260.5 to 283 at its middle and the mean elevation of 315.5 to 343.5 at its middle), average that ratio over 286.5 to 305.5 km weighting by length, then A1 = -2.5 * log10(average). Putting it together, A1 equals -0.15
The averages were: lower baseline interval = 1.22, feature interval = 1.36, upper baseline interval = 1.14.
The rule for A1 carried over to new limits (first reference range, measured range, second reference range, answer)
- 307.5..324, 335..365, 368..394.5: 0.483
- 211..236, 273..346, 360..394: 0.126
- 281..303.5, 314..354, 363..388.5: 0.324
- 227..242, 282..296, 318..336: -0.026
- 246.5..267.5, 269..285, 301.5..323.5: 0.192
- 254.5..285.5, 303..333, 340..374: -0.150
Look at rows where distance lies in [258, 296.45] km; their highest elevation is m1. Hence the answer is 1.558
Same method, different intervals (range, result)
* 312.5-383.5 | 1.605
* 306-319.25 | 1.331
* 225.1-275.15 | 1.428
